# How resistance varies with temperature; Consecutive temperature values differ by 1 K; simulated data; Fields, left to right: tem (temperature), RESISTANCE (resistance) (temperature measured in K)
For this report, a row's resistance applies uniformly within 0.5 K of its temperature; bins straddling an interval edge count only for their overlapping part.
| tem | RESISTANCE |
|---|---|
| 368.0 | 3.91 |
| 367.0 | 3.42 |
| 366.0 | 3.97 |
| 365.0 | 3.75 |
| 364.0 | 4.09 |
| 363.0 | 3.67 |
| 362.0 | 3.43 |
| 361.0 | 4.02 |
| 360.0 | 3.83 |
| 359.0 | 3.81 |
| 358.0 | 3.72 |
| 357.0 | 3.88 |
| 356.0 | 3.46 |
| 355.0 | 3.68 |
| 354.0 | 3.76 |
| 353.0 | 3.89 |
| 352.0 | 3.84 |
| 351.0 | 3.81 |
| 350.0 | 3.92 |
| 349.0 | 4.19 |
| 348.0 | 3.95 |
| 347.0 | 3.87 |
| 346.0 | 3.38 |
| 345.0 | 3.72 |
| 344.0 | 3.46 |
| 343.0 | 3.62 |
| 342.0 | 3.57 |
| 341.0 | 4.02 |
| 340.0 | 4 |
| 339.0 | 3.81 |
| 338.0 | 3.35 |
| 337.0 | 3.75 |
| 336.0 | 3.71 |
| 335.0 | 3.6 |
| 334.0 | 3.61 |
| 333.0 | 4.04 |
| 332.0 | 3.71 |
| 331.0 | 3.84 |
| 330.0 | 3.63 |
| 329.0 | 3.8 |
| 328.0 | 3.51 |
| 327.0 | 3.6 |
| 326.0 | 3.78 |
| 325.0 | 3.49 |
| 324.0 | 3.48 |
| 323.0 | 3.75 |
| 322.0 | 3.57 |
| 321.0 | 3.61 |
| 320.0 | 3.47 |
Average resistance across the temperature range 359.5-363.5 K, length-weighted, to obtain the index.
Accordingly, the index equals 3.74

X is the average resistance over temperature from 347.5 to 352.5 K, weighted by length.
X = 3.94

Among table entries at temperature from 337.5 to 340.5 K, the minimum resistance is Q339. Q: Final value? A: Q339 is 3.35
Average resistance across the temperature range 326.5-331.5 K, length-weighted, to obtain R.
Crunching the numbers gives 3.68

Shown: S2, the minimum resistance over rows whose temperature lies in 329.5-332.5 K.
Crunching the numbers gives 3.63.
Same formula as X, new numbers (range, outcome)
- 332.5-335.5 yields 3.75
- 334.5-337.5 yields 3.69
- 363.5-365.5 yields 3.92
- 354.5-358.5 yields 3.69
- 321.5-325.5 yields 3.57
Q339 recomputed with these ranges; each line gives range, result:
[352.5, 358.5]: 3.46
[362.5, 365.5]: 3.67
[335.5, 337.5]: 3.71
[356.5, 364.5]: 3.43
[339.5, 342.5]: 3.57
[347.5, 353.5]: 3.81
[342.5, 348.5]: 3.38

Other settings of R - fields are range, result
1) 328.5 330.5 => 3.71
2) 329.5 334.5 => 3.77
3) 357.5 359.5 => 3.77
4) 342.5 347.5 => 3.61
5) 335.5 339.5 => 3.66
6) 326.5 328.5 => 3.55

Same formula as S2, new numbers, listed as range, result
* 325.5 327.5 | 3.6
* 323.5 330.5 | 3.48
